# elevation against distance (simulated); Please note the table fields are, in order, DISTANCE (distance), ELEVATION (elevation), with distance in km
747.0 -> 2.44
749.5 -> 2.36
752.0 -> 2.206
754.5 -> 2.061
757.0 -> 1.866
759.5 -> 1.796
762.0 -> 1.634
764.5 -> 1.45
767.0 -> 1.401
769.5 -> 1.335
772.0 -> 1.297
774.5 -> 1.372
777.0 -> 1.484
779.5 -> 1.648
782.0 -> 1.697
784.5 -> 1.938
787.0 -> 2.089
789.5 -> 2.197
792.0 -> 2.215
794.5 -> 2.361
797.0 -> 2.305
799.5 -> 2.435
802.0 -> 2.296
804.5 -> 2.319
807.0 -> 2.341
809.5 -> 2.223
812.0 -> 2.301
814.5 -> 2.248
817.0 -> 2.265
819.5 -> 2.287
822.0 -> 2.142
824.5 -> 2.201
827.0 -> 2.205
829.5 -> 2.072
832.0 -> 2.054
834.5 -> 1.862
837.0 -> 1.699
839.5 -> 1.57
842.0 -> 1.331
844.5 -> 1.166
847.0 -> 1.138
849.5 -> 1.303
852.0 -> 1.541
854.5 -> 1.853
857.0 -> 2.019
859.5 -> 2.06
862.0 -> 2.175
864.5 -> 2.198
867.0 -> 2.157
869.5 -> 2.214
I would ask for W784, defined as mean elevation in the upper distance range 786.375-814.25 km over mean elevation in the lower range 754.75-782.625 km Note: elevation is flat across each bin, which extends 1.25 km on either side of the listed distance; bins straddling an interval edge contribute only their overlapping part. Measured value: 1.46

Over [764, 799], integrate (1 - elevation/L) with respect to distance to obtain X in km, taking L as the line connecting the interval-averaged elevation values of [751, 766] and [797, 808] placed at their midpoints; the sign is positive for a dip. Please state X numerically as 5.3 km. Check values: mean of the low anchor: 1.82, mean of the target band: 1.79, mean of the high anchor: 2.34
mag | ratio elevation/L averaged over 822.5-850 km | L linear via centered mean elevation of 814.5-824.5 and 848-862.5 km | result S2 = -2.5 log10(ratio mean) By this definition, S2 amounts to 0.191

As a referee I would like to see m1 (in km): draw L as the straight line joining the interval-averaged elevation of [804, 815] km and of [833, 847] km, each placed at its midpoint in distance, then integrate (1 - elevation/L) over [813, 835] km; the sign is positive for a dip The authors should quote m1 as -2.9 km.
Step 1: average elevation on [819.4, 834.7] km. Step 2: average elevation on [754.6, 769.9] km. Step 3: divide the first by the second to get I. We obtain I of 1.3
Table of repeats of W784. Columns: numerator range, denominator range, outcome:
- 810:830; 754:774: 1.41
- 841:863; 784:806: 0.72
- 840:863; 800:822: 0.71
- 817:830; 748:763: 1.10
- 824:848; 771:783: 1.15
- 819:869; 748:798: 1.01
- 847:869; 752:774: 1.15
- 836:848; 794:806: 0.59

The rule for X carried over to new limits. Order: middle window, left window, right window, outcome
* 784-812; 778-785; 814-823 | -4.3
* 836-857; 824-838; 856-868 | 6.0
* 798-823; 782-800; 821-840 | -2.4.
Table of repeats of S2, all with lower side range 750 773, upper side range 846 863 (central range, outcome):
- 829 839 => -0.098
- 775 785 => 0.036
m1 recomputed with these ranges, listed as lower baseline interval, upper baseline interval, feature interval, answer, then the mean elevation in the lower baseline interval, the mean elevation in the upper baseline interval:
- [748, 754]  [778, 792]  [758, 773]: 4.5 km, 2.26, 1.93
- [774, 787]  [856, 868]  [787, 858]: -4.1 km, 1.69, 2.12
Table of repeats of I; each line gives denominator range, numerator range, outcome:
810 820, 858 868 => 0.94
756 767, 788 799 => 1.38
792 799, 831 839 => 0.79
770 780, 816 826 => 1.56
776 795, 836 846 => 0.73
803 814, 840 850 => 0.55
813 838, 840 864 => 0.78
